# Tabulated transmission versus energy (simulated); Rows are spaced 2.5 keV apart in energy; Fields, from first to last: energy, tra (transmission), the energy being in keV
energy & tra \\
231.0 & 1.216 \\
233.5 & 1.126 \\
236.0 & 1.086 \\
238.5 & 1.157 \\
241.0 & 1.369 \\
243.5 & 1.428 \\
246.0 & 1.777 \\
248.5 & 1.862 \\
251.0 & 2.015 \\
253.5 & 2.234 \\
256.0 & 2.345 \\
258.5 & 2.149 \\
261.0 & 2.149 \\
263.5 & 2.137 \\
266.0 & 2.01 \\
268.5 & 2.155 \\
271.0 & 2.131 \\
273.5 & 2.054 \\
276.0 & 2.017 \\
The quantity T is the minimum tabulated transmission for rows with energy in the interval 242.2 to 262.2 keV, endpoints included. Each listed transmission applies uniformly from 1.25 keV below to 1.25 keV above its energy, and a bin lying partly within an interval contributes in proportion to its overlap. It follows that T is 1.428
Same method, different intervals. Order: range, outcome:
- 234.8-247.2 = 1.086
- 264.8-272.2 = 2.01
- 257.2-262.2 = 2.149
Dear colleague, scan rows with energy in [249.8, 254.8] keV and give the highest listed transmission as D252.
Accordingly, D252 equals 2.234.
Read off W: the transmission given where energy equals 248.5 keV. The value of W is 1.862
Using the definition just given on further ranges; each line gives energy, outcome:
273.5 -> 2.054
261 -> 2.149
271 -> 2.131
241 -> 1.369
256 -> 2.345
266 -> 2.01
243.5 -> 1.428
